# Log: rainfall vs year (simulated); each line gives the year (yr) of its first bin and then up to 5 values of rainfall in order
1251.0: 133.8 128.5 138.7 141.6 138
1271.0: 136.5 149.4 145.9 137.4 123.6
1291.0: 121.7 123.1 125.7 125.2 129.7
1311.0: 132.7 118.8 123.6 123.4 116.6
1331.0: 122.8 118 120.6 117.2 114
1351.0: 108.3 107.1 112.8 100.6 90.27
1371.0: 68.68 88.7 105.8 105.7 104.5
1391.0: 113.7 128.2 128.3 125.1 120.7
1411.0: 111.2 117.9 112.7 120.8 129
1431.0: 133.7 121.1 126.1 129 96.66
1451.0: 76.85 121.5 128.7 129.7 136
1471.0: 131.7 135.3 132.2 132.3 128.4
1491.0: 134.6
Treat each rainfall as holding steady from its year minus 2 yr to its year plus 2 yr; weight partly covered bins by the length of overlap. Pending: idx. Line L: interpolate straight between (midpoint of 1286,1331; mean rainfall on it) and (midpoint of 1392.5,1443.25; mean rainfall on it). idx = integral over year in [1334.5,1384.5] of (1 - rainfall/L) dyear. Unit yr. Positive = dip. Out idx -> 7.9 yr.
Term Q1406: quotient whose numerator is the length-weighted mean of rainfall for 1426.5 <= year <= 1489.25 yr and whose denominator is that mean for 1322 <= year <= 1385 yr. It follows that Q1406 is 1.16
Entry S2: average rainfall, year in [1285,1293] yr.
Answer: 123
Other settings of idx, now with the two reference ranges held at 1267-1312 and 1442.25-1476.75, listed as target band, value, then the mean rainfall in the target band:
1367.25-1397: 5.7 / 101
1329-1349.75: 1.7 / 118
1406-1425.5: 1.0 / 117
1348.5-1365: 2.6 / 107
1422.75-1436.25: -0.5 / 127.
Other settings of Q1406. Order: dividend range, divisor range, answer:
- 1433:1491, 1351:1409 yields 1.15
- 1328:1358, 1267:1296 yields 0.86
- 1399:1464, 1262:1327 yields 0.91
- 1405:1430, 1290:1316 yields 0.95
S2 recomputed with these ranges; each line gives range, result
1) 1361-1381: 90.8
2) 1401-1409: 123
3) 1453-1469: 129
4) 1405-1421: 116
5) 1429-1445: 127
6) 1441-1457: 106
